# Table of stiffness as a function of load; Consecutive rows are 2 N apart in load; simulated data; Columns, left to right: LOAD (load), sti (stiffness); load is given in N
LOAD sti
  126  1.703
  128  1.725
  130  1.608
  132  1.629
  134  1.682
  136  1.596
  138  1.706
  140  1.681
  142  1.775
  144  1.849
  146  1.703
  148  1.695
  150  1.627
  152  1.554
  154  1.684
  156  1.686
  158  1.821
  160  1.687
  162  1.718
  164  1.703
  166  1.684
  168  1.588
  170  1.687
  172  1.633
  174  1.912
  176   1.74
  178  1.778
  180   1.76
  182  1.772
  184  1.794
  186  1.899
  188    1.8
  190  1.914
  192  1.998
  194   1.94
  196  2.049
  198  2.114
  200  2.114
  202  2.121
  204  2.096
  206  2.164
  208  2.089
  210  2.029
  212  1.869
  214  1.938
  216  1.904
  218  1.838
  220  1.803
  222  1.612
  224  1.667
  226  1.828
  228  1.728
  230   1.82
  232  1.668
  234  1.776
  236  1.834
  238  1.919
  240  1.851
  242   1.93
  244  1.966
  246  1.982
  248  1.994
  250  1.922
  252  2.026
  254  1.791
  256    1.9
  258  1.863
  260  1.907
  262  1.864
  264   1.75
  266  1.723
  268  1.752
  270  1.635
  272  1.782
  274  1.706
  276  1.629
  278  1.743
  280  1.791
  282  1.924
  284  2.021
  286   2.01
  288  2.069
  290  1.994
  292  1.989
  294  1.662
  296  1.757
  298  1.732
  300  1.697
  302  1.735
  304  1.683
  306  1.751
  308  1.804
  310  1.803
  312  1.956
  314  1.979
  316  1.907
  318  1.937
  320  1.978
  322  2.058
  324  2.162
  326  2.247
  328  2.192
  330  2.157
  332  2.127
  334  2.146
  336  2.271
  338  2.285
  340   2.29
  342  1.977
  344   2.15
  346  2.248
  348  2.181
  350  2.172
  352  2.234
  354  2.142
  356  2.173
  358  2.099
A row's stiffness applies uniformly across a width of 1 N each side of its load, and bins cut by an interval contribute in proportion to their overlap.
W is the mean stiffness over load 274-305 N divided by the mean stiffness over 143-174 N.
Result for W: 1.1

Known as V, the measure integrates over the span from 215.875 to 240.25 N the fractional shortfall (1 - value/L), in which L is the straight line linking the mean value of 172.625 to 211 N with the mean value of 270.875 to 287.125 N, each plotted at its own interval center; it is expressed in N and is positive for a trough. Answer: 1.5 N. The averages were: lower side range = 1.95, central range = 1.78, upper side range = 1.83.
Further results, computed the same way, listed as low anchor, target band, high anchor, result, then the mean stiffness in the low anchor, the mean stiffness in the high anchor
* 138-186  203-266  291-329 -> -2.5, 1.72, 1.9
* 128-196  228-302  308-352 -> 4.5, 1.74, 2.1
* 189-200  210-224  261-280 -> 0.7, 2.01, 1.73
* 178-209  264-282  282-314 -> 1.4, 1.97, 1.85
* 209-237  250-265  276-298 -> -0.2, 1.81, 1.88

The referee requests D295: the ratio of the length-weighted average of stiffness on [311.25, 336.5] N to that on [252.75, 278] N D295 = 1.2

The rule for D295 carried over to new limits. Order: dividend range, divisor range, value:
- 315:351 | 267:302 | 1.18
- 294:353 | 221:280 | 1.11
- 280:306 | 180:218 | 0.94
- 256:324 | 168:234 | 0.98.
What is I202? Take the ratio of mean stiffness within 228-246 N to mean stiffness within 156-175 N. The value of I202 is 1.1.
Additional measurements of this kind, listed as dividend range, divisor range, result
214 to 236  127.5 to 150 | 1.05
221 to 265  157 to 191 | 1.05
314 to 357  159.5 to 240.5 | 1.16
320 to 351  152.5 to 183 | 1.26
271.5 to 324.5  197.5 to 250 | 0.97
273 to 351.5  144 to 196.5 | 1.12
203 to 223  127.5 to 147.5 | 1.14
